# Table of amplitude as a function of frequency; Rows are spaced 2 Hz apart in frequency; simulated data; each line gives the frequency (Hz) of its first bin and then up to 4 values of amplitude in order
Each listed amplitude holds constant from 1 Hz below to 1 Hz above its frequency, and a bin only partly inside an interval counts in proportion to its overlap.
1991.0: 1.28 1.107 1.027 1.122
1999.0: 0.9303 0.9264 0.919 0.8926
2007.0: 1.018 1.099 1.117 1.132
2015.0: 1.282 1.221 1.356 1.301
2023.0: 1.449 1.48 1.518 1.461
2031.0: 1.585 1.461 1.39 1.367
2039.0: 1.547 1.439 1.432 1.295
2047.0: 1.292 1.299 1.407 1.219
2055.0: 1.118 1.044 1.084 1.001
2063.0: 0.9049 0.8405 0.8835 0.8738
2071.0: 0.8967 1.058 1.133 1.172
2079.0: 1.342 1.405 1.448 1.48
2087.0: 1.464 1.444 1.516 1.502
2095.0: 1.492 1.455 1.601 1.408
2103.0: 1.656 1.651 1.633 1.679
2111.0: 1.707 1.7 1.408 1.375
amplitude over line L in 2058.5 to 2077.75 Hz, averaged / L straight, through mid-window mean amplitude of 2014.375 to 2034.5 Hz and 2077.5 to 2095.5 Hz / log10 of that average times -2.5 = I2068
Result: 0.42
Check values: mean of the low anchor 1.41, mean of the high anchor 1.45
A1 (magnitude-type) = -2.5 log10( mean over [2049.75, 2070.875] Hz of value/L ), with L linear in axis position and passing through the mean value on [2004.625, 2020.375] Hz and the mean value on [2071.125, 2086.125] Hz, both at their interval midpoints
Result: 0.19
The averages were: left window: 1.15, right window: 1.27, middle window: 1.03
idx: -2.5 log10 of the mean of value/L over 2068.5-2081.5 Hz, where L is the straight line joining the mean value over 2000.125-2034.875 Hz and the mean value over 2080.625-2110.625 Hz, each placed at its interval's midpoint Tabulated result 0.28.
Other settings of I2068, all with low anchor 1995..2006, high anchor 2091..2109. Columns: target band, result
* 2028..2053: -0.17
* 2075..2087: 0.07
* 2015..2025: -0.23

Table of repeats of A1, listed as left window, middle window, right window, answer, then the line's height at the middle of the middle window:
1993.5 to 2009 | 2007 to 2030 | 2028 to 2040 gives -0.05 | 1.24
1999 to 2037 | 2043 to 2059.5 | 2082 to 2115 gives 0.11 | 1.37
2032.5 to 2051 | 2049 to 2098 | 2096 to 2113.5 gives 0.23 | 1.5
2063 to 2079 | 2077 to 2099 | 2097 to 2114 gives -0.12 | 1.3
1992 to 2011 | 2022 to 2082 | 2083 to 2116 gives 0.02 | 1.29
